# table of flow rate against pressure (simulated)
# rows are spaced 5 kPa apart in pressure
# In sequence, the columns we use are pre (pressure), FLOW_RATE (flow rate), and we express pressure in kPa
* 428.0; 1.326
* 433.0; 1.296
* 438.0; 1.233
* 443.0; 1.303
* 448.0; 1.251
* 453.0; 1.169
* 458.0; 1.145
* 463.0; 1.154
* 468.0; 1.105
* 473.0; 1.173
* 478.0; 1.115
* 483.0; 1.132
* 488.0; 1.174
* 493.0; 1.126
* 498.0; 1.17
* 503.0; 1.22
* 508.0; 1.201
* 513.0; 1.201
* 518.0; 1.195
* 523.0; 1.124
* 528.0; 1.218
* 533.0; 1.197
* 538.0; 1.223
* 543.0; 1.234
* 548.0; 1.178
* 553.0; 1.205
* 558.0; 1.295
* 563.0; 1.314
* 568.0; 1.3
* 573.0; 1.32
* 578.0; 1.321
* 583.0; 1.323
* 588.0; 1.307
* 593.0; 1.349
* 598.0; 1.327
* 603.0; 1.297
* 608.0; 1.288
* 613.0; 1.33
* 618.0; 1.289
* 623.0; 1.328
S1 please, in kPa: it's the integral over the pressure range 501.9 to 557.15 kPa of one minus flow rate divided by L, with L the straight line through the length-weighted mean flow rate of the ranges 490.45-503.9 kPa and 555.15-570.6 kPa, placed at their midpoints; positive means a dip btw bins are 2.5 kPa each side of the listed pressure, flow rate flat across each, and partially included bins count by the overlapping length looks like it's 1.3 kPa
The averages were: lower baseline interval 1.17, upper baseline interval 1.3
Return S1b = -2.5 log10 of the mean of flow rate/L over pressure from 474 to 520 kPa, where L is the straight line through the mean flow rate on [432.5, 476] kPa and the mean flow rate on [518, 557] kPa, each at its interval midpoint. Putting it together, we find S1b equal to 0.03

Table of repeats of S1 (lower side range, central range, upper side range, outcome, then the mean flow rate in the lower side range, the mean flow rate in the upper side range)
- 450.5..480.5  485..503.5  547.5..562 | 0.14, 1.14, 1.24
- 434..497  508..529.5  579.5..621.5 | 0.80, 1.18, 1.31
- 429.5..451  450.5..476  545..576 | 2.45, 1.27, 1.27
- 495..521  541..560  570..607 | 0.52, 1.19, 1.32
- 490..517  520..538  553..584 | 0.66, 1.18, 1.3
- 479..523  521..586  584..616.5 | -0.15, 1.17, 1.32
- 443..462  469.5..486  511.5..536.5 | 0.79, 1.2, 1.19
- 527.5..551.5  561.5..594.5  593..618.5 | -1.29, 1.21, 1.31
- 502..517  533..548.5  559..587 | 0.55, 1.2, 1.31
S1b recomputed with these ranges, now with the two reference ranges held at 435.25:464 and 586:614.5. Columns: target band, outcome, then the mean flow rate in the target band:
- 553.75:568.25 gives 0.00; 1.29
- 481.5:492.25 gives 0.08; 1.15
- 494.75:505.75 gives 0.05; 1.19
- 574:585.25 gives -0.02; 1.32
